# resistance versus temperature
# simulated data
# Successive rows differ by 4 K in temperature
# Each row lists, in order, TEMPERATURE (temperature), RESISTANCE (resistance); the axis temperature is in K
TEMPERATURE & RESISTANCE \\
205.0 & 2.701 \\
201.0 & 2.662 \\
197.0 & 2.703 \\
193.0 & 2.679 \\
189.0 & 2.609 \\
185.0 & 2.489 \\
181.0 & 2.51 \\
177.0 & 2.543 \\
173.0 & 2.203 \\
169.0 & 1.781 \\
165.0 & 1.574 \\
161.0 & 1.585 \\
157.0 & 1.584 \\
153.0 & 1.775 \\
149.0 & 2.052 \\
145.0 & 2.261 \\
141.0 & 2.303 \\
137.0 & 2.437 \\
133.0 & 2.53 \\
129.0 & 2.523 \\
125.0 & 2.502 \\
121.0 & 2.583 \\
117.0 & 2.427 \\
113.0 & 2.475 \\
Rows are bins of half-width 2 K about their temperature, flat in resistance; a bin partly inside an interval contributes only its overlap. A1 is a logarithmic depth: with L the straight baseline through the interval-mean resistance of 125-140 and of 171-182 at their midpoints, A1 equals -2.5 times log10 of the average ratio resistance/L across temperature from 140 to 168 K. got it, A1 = 0.30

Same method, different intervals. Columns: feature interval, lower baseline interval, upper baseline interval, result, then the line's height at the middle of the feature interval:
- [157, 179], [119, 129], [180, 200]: 0.331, 2.58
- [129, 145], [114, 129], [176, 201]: 0.048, 2.53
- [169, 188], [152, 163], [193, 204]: -0.096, 2.17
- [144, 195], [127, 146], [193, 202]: 0.207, 2.56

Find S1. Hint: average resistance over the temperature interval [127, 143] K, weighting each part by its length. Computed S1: 2.45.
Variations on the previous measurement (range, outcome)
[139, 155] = 2.1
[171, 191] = 2.47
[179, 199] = 2.6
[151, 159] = 1.68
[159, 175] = 1.79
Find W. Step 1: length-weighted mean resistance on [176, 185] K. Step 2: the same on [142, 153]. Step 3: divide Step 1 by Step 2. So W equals 1.20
